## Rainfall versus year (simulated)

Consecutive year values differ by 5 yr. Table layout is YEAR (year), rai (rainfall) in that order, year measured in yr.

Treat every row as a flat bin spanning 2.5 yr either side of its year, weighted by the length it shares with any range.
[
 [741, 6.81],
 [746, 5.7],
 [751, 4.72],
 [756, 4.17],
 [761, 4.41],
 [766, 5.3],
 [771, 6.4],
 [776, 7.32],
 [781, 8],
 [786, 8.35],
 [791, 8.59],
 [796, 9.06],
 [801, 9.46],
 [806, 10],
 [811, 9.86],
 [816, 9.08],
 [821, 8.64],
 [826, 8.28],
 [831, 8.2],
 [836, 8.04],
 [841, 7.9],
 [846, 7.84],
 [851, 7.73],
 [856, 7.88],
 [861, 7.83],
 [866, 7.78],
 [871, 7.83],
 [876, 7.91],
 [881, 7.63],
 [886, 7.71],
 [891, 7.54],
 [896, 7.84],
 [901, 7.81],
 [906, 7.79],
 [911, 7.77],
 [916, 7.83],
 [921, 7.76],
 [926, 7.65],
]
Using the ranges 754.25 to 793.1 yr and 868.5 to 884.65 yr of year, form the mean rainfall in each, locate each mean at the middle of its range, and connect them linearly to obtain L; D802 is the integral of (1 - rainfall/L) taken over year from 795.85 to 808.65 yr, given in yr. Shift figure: -4.9 yr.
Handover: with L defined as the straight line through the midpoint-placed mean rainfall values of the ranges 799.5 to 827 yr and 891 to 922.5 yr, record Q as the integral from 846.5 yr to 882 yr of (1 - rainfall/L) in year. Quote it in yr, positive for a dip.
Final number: 2.7 yr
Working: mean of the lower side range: 9.26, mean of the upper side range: 7.78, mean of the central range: 7.81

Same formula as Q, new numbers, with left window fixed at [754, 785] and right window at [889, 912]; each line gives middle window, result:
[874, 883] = -0.4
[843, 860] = -1.7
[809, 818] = -3.8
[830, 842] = -1.9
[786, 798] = -4.4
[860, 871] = -0.8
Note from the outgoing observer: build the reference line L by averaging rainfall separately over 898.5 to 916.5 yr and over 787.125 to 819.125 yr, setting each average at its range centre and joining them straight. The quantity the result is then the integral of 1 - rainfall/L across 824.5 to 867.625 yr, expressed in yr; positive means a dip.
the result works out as 3.7 yr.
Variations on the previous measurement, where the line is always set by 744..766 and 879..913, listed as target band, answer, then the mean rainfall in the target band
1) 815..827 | -4.87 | 8.66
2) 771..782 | -4.37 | 7.33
